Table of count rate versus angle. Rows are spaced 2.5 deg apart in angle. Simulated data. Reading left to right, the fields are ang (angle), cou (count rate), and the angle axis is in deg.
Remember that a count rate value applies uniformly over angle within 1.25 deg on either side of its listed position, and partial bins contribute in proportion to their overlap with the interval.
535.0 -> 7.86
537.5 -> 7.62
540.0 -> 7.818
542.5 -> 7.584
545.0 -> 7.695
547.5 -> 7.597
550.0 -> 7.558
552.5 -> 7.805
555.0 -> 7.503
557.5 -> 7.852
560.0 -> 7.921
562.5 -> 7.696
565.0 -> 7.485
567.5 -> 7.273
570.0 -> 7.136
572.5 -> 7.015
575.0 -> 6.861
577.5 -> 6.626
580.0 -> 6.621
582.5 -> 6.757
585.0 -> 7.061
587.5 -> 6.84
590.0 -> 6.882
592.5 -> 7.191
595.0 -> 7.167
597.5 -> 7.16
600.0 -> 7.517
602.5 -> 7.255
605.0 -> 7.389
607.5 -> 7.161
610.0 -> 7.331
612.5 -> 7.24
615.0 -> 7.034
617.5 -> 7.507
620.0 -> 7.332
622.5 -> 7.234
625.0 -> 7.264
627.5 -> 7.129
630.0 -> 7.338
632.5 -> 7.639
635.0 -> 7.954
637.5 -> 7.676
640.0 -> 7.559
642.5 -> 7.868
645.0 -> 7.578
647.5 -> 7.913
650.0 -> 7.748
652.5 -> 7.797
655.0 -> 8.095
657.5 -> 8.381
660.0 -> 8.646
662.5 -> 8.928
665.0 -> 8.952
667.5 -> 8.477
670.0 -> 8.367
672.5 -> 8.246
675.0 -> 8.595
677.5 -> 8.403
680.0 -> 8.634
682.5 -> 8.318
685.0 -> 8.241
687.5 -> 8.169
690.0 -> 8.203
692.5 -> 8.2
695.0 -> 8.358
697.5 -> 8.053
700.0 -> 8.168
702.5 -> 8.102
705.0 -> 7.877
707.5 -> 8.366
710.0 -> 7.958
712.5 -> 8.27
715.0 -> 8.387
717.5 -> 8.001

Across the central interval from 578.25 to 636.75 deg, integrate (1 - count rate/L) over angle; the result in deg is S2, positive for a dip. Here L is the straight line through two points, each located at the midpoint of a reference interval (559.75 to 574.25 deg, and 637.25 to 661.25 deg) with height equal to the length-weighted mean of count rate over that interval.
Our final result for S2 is 3.3 deg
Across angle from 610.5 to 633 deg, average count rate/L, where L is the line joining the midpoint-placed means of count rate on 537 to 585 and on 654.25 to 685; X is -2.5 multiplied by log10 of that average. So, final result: 0.10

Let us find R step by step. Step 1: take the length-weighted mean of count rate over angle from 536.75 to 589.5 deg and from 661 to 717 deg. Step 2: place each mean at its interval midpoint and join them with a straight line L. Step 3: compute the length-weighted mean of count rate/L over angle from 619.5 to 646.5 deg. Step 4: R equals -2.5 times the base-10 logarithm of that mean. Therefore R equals 0.053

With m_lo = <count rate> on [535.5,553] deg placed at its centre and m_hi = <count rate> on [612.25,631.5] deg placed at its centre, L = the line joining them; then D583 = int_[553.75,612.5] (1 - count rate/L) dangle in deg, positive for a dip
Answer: 2.1 deg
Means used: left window 7.67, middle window 7.21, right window 7.27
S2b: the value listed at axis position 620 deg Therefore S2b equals 7.332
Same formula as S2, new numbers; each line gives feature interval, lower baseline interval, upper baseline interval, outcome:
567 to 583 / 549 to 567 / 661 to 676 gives 1.9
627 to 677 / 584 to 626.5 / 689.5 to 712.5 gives -2.5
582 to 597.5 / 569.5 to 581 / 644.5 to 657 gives 0.1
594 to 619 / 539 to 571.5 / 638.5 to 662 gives 1.7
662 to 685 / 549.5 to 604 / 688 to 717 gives -1.6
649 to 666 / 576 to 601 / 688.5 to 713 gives -1.5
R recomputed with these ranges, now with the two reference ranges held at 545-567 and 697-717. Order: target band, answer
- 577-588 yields 0.14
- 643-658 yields 0.01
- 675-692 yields -0.04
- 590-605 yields 0.08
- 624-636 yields 0.06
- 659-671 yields -0.09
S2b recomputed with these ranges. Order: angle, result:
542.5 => 7.584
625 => 7.264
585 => 7.061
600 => 7.517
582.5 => 6.757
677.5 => 8.403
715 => 8.387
